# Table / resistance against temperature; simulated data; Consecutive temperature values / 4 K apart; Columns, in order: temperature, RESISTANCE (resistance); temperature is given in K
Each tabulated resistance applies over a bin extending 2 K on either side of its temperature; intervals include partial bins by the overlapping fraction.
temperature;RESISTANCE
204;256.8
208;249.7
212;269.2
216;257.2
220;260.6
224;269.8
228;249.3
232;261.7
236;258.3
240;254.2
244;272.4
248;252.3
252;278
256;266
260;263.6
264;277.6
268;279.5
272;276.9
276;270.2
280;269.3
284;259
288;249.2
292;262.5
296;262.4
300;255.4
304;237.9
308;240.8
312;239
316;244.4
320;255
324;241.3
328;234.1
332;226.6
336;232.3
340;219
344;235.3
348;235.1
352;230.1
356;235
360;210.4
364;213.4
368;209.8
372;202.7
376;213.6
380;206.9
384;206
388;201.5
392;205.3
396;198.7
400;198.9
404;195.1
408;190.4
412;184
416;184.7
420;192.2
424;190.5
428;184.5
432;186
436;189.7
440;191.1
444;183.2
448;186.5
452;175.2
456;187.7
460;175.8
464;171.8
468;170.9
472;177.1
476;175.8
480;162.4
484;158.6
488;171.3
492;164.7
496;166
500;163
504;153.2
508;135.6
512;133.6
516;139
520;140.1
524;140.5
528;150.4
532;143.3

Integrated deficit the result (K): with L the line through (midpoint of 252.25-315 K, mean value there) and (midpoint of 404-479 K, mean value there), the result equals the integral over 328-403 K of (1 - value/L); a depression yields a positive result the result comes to 1.6 K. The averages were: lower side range 261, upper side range 183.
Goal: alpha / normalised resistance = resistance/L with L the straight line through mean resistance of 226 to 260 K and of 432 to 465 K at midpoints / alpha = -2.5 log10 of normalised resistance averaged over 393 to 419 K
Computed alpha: 0.04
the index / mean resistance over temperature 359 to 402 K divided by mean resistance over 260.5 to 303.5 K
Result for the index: 0.8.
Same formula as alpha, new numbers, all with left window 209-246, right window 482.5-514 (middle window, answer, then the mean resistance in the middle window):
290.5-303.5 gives -0.10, 257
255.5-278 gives -0.11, 273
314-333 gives -0.08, 241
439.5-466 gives -0.05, 181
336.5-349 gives -0.07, 230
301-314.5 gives -0.05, 241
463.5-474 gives -0.04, 173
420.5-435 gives -0.03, 188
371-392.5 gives -0.03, 206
